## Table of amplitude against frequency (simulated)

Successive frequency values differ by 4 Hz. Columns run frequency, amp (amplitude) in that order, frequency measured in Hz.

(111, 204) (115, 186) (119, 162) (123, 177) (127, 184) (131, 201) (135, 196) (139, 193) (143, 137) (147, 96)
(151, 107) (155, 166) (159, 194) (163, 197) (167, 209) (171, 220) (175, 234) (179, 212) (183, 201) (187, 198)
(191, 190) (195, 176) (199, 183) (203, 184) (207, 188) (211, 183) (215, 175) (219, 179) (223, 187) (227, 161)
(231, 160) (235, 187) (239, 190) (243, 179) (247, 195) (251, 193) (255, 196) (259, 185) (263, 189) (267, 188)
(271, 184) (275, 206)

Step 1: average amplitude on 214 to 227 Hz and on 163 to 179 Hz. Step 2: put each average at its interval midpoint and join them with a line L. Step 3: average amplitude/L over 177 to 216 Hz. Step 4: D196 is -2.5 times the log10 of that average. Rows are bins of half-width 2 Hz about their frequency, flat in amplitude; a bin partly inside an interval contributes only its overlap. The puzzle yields 0.04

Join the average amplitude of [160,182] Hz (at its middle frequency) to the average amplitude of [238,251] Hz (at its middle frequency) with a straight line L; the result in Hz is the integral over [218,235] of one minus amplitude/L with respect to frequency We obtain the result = 1.9 Hz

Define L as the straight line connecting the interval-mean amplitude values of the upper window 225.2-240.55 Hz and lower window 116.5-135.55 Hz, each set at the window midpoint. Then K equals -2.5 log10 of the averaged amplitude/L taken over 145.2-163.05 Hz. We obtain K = 0.22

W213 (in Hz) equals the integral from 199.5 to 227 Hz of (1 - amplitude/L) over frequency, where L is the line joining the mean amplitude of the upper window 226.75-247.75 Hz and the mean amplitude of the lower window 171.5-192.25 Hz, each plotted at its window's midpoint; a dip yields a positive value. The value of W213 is 1.54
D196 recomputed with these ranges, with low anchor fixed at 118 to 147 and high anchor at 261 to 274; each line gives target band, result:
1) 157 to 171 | -0.148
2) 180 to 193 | -0.104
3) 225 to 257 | 0.017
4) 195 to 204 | -0.005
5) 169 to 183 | -0.223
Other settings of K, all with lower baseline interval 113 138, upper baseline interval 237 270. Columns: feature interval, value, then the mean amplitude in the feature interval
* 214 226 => 0.05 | 179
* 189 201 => 0.02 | 183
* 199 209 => 0.01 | 185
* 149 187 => -0.04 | 194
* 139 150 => 0.39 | 130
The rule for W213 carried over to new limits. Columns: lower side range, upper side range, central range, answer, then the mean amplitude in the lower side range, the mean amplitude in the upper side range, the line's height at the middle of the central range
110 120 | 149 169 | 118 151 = 2.8 Hz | 184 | 175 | 180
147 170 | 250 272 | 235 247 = -0.1 Hz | 170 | 189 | 185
